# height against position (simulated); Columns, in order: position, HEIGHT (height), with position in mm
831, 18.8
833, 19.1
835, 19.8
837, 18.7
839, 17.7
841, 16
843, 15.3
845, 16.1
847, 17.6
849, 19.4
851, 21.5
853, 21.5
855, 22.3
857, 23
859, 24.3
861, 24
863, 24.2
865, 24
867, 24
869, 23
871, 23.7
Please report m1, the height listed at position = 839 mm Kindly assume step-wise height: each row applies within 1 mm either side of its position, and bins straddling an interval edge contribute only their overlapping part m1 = 17.7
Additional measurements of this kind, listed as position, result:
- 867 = 24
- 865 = 24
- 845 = 16.1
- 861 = 24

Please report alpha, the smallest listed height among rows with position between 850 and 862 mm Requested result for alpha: 21.5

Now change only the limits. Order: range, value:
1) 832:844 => 15.3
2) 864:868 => 24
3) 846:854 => 17.6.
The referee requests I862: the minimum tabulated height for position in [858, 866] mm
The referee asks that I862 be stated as 24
